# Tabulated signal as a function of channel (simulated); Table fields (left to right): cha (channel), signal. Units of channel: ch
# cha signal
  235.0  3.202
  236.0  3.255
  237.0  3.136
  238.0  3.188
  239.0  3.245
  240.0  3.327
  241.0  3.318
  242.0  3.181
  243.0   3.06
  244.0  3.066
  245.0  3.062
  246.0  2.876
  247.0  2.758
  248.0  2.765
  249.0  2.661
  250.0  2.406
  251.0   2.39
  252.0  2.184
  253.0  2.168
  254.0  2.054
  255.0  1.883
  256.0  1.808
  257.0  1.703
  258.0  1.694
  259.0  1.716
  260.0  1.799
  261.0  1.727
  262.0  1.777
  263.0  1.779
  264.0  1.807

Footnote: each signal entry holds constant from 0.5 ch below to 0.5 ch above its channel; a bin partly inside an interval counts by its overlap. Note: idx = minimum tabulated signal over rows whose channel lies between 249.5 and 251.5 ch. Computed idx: 2.39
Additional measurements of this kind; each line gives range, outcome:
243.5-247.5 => 2.758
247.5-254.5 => 2.054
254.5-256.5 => 1.808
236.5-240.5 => 3.136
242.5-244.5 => 3.06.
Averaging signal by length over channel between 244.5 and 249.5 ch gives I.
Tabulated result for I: 2.82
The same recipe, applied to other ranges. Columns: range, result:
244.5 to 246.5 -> 2.97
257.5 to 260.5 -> 1.74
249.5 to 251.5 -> 2.4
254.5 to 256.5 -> 1.85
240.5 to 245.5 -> 3.14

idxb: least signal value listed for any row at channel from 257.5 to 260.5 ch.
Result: 1.694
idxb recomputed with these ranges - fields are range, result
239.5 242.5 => 3.181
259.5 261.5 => 1.727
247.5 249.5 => 2.661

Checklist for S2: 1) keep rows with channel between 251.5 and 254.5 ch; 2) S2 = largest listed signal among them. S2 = 2.184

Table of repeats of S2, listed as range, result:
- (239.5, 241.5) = 3.327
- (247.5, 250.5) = 2.765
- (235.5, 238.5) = 3.255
